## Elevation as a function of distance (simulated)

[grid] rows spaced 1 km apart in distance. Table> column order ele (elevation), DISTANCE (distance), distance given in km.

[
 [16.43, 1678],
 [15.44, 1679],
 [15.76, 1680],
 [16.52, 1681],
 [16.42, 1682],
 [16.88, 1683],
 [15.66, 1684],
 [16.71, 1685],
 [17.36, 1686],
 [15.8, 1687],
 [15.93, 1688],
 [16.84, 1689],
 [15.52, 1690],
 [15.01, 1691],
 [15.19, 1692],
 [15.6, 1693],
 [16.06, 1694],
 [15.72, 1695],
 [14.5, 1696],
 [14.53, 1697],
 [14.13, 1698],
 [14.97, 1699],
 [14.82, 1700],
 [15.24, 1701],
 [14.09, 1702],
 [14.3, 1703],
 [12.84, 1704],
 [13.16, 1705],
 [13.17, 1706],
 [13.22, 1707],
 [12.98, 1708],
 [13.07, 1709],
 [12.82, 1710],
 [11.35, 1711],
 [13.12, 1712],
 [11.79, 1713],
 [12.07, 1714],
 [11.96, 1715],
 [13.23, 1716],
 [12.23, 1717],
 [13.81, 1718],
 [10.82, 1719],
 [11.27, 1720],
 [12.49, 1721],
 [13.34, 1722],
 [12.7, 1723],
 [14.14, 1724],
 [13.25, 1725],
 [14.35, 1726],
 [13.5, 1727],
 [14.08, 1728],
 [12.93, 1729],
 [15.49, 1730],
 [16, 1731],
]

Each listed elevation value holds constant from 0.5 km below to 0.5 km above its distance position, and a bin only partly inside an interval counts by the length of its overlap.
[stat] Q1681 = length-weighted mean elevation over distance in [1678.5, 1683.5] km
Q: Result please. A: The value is 16.2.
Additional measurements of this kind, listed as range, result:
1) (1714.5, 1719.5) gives 12.4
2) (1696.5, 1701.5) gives 14.7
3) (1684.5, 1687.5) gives 16.6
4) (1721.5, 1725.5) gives 13.4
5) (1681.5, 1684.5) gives 16.3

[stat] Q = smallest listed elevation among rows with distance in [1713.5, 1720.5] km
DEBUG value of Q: 10.82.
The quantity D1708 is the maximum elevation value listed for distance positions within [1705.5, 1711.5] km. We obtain 13.22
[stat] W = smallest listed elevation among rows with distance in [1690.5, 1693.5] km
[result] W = 15.01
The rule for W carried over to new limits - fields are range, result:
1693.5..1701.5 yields 14.13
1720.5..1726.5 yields 12.49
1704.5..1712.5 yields 11.35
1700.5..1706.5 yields 12.84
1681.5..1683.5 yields 16.42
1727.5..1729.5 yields 12.93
